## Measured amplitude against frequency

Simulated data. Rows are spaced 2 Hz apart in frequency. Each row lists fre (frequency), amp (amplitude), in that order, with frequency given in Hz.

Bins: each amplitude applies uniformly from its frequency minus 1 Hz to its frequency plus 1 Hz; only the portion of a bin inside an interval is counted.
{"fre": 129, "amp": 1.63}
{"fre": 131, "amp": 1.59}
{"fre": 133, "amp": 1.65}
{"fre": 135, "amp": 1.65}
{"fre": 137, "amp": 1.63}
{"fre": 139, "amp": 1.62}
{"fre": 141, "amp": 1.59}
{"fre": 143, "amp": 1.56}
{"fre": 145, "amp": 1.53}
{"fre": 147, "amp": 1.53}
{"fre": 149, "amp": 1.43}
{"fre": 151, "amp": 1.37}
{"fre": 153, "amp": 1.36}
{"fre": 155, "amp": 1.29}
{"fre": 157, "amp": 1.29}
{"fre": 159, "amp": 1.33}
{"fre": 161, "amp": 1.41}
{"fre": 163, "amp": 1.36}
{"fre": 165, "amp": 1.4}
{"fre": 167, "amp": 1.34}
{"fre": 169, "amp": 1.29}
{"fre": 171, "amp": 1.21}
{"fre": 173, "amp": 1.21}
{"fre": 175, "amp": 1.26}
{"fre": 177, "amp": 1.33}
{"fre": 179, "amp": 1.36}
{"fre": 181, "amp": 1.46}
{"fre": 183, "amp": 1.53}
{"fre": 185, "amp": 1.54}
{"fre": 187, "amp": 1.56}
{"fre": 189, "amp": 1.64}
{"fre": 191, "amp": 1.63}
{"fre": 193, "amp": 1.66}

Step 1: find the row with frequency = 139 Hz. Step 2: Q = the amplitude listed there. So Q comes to 1.62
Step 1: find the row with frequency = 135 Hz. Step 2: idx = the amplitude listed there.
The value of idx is 1.65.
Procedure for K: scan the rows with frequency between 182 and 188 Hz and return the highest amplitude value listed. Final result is 1.56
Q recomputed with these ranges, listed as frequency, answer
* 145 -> 1.53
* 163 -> 1.36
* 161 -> 1.41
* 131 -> 1.59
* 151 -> 1.37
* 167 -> 1.34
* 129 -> 1.63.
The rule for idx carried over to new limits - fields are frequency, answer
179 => 1.36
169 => 1.29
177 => 1.33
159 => 1.33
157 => 1.29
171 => 1.21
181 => 1.46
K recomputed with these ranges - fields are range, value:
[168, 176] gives 1.29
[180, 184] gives 1.53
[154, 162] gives 1.41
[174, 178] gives 1.33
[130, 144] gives 1.65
